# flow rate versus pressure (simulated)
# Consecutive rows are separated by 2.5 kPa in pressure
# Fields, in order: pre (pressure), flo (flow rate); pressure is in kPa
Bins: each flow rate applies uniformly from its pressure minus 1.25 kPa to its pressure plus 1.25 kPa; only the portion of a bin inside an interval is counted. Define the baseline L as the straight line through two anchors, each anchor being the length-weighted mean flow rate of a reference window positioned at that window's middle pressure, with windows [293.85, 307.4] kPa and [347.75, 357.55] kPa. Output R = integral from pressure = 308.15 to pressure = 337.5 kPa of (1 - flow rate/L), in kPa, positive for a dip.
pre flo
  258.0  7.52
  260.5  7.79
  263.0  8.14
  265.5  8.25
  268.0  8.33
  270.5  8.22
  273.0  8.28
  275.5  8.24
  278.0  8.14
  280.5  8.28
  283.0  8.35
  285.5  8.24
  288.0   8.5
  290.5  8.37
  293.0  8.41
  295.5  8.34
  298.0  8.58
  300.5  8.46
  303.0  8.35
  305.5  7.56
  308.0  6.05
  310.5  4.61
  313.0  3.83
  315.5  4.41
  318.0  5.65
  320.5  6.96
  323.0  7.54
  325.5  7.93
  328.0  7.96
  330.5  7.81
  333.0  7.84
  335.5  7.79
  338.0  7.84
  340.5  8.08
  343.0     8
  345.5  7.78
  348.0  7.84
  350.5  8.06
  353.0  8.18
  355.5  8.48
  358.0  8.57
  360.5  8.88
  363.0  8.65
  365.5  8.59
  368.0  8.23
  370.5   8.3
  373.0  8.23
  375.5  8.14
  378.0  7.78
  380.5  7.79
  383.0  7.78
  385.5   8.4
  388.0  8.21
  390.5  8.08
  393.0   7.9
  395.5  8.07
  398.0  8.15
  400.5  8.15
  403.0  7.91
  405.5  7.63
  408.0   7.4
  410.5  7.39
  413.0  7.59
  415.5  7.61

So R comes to 5.7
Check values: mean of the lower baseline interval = 8.16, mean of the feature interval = 6.59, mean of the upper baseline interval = 8.21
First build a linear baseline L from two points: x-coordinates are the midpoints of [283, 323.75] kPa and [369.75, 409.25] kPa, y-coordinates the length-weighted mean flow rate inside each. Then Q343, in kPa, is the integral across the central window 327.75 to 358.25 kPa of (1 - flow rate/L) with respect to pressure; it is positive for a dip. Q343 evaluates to -1.9 kPa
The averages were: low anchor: 7.15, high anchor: 7.99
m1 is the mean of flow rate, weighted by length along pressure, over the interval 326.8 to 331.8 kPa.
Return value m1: 7.88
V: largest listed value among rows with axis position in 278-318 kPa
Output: 8.58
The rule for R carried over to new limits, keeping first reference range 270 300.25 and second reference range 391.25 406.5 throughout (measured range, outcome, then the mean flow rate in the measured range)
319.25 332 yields 0.88 kPa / 7.64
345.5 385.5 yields -0.70 kPa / 8.22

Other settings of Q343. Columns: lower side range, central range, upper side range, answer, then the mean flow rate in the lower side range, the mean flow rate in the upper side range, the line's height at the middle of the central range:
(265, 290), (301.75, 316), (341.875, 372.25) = 4.2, 8.29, 8.3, 8.29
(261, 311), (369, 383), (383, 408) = 0.0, 8.03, 8.01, 8.01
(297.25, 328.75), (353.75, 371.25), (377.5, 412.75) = -2.6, 6.71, 7.9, 7.43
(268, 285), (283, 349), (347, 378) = 6.8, 8.26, 8.33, 8.29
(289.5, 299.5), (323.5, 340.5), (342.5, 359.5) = 0.8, 8.43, 8.15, 8.24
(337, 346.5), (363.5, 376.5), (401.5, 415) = -0.9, 7.93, 7.6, 7.79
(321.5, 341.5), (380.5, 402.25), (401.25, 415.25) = -1.2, 7.83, 7.61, 7.66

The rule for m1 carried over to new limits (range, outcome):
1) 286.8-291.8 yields 8.43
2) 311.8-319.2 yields 4.63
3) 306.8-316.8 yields 4.72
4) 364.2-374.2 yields 8.34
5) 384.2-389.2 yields 8.3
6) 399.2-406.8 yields 7.9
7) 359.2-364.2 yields 8.76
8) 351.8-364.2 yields 8.55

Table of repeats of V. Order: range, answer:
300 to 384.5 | 8.88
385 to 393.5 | 8.4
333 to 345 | 8.08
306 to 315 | 6.05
